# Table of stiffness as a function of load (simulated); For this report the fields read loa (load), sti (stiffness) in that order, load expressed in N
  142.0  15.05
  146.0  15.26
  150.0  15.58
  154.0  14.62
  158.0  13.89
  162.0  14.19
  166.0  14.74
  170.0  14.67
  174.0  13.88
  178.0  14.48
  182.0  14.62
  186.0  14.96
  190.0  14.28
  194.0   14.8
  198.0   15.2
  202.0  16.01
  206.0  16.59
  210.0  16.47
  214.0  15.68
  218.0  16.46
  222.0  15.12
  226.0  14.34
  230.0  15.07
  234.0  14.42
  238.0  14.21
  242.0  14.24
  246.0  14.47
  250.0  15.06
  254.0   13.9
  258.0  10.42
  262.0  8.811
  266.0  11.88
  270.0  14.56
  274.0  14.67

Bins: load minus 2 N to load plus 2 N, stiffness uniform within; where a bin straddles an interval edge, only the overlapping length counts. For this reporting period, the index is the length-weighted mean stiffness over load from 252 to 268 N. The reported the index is 11.3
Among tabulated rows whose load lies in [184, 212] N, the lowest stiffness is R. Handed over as 14.28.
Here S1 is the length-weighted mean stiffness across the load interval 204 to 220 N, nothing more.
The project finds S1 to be 16.3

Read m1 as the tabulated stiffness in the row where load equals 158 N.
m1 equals 13.89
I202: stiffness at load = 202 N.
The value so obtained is 16.01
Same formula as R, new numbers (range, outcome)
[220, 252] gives 14.21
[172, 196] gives 13.88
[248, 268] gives 8.811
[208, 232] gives 14.34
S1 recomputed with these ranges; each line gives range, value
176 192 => 14.6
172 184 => 14.3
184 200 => 14.8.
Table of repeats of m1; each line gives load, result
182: 14.62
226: 14.34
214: 15.68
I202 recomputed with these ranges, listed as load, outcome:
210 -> 16.47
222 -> 15.12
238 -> 14.21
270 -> 14.56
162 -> 14.19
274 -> 14.67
